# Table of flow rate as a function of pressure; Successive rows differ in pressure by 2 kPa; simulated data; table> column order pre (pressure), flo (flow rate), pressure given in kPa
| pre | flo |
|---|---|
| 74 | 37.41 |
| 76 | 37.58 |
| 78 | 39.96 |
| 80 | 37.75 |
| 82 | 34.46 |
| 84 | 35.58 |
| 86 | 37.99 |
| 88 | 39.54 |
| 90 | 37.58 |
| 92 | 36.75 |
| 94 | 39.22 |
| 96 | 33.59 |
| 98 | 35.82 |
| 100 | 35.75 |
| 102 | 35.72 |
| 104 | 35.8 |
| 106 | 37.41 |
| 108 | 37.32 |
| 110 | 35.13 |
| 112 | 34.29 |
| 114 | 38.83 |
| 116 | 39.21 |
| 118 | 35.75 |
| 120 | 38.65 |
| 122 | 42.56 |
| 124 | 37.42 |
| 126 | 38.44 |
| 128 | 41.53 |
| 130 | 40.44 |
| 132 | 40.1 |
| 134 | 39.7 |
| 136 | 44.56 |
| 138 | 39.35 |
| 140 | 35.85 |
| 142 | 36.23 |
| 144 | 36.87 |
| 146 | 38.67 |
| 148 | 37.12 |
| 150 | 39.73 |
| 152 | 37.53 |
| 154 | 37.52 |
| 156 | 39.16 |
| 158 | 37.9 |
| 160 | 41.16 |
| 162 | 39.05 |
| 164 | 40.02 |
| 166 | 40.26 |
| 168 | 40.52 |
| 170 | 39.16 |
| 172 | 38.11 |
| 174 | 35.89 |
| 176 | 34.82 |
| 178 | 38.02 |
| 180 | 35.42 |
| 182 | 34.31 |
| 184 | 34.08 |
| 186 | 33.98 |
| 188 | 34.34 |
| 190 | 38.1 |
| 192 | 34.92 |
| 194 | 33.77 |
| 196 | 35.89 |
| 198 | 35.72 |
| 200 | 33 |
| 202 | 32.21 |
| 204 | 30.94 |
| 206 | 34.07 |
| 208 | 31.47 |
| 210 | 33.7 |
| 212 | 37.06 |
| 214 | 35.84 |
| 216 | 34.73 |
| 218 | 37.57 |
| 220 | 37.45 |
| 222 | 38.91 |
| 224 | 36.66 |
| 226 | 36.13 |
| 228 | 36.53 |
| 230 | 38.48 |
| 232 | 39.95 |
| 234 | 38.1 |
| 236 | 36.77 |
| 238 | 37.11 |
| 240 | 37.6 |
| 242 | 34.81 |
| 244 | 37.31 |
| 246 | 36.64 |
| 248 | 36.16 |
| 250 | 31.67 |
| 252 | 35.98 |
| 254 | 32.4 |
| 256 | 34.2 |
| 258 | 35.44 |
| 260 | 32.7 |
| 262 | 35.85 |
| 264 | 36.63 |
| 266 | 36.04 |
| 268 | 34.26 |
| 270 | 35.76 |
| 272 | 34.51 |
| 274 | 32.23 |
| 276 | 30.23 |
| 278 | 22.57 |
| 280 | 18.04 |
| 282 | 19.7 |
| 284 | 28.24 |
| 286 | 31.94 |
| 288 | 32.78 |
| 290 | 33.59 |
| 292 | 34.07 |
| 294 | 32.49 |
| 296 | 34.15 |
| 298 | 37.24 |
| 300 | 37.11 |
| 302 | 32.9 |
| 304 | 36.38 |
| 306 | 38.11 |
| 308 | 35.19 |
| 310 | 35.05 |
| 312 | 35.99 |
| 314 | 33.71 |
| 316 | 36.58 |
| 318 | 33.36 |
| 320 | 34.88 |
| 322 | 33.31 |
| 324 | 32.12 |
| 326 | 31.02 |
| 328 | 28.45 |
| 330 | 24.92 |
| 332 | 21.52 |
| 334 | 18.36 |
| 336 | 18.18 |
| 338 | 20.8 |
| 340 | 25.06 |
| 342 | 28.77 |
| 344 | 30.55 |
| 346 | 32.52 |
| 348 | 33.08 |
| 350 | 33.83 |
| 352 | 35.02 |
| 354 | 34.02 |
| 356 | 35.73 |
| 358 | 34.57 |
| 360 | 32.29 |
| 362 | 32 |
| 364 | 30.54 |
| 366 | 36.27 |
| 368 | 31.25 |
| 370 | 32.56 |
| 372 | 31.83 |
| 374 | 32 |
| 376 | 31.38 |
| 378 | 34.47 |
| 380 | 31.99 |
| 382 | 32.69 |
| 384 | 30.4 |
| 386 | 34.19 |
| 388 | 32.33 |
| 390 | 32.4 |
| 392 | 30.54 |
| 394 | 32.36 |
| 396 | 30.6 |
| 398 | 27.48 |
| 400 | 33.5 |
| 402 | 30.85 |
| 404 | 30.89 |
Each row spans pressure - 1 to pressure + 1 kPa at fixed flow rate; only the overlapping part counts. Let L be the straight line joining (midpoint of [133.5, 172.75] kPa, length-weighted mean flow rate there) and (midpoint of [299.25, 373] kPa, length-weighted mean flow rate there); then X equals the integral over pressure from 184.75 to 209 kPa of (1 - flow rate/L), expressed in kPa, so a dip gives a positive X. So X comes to 2.04 kPa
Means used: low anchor 38.9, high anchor 31.5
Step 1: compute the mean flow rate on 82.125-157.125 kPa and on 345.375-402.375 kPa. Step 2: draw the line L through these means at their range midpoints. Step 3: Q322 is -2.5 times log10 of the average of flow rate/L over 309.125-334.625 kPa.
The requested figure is 0.09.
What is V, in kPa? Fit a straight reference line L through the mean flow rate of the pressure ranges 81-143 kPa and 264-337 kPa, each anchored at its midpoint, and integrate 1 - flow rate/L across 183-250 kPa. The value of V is -3.0 kPa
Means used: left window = 37.8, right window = 31.3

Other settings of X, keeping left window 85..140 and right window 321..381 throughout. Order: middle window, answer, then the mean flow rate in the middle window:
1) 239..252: -0.8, 35.7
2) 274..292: 2.6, 27.8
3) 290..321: -3.3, 35.1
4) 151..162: -0.6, 38.7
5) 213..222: -0.5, 36.7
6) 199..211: 0.8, 32.6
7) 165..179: -0.8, 38.1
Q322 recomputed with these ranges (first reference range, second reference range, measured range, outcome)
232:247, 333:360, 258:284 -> 0.14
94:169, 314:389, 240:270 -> -0.03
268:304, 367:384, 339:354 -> 0.01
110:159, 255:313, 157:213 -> 0.02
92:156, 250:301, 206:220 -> -0.02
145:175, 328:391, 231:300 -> 0.03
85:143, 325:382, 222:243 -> -0.10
